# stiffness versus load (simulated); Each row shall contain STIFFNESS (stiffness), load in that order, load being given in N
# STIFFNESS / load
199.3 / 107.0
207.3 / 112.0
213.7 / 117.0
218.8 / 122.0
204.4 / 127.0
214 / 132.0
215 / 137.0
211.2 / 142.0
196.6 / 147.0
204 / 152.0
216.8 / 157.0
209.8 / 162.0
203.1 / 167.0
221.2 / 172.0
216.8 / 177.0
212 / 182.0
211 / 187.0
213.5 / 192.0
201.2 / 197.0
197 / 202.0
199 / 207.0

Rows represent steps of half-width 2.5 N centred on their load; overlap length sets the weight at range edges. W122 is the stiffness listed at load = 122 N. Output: 218.8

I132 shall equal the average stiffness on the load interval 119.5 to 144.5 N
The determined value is 213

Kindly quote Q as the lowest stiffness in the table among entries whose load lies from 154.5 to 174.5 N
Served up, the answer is 203.1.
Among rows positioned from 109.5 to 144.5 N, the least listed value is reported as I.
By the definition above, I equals 204.4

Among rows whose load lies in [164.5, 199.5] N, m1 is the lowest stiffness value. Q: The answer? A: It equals 201.2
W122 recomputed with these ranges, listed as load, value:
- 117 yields 213.7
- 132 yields 214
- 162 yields 209.8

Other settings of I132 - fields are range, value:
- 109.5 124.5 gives 213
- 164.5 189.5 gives 213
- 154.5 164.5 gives 213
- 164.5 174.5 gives 212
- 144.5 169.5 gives 206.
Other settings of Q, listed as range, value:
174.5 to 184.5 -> 212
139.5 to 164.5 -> 196.6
